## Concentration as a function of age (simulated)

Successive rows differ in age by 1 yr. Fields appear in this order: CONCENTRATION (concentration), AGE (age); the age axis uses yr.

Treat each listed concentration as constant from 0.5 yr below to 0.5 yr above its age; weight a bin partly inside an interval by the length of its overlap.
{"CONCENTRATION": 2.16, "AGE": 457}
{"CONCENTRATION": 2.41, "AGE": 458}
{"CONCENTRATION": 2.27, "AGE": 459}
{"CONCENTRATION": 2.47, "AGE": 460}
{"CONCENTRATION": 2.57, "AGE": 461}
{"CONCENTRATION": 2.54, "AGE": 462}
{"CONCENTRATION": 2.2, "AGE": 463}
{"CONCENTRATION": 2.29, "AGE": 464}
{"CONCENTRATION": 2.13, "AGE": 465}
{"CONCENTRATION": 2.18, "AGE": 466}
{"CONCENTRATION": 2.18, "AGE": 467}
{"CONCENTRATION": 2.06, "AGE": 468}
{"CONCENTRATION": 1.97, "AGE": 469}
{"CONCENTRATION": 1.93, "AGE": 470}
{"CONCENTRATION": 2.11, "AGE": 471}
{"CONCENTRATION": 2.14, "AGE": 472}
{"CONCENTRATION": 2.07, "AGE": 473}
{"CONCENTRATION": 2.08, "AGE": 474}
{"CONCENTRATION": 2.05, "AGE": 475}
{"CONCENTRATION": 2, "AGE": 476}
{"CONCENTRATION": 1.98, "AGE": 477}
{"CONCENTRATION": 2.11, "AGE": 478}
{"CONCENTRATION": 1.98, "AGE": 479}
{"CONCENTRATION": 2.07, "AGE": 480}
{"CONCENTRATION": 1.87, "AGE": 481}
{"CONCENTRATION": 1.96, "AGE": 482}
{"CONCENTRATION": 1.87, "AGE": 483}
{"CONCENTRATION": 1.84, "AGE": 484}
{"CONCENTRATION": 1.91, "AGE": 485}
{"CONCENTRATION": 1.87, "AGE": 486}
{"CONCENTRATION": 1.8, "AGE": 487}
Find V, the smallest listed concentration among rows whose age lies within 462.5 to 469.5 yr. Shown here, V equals 1.97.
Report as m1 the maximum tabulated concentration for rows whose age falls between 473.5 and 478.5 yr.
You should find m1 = 2.11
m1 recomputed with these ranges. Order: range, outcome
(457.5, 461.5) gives 2.57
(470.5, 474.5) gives 2.14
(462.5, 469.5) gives 2.29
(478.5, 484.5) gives 2.07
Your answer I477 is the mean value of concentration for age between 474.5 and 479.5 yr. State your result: 2.02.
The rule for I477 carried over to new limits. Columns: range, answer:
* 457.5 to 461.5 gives 2.43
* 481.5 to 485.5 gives 1.9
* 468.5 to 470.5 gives 1.95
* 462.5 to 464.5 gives 2.25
